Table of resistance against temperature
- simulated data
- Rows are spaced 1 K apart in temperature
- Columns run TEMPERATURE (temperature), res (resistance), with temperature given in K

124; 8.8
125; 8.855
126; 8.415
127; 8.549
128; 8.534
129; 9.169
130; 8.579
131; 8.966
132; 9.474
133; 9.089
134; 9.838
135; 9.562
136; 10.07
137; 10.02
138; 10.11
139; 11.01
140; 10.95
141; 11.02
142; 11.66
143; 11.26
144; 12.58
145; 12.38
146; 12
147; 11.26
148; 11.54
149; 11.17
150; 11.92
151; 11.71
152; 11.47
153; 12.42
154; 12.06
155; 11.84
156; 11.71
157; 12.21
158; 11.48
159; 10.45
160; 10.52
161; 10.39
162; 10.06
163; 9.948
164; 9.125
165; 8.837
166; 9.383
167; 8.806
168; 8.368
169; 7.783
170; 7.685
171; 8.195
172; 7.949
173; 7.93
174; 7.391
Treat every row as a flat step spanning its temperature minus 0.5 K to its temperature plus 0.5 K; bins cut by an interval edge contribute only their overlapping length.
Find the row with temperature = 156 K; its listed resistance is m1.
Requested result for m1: 11.71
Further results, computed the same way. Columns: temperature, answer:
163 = 9.948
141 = 11.02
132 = 9.474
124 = 8.8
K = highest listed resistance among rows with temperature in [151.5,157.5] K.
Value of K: 12.42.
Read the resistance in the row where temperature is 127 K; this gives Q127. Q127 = 8.549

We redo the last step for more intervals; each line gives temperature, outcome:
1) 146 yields 12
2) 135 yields 9.562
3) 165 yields 8.837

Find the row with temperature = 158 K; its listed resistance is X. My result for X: 11.48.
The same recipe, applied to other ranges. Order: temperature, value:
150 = 11.92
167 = 8.806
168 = 8.368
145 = 12.38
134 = 9.838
